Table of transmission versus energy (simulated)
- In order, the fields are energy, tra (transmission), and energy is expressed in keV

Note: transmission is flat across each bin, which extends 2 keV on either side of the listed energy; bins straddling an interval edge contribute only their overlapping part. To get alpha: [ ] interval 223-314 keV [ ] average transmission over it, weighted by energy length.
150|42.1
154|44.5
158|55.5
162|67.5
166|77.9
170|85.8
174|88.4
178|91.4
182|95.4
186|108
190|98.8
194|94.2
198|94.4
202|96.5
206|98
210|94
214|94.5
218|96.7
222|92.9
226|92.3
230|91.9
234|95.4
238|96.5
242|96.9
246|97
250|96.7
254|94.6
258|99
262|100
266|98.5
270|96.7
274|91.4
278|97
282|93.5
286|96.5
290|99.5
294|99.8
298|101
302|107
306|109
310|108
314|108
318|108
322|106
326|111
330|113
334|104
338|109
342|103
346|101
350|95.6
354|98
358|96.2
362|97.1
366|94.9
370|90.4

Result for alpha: 98.3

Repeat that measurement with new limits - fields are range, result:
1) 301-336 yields 108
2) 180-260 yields 96.2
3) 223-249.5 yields 95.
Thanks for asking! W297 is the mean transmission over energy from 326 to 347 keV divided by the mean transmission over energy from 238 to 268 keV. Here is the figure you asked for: 1.1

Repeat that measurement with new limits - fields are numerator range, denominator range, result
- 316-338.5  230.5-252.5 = 1.13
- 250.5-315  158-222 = 1.10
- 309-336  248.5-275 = 1.12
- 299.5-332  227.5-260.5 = 1.13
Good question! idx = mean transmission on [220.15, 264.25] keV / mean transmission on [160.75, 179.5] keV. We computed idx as 1.16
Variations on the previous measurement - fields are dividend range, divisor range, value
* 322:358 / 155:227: 1.16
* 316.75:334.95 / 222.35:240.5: 1.16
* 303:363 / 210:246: 1.10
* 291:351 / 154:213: 1.21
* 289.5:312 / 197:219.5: 1.09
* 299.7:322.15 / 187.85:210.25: 1.12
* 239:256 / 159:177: 1.22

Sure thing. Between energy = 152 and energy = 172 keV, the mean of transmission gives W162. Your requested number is 66.2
